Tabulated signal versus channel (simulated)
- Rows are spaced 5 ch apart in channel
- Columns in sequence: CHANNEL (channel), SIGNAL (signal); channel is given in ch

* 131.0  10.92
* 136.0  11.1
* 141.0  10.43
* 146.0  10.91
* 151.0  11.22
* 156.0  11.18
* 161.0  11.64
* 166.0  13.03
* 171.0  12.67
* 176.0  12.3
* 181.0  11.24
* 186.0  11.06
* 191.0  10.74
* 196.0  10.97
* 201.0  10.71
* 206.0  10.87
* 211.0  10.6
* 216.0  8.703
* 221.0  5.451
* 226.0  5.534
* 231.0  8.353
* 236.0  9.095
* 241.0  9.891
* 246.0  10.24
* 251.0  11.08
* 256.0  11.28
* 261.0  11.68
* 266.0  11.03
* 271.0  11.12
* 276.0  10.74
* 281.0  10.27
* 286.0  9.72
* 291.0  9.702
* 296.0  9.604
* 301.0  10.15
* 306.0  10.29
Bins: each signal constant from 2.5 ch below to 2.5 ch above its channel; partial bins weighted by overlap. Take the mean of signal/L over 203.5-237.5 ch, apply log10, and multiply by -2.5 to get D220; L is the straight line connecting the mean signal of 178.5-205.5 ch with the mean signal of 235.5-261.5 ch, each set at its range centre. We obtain 0.28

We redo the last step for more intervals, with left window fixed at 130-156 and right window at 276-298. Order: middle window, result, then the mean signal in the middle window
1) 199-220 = 0.07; 9.87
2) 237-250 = 0.02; 10.1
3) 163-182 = -0.15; 12.4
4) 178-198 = -0.04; 11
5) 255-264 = -0.14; 11.5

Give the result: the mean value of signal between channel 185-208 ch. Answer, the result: 10.9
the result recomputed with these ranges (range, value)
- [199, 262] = 9.44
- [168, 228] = 10.1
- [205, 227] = 8.24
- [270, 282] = 10.7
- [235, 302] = 10.4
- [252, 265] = 11.4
